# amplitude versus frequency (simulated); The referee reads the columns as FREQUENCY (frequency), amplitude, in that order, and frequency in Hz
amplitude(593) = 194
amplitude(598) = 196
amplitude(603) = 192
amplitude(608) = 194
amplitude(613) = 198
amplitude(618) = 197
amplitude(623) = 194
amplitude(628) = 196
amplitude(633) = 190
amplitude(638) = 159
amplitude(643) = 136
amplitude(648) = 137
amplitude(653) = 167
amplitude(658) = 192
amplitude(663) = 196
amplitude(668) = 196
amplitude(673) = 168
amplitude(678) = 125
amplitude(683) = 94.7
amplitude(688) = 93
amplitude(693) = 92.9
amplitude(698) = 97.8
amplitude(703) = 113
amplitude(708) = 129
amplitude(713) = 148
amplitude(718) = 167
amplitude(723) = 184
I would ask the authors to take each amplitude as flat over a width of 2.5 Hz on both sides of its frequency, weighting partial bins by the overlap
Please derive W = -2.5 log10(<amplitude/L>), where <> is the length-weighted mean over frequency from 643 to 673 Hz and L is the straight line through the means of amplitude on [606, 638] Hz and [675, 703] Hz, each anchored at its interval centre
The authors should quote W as -0.22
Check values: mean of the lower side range 192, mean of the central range 173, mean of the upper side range 103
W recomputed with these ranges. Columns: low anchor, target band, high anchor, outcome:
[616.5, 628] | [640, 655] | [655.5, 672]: 0.30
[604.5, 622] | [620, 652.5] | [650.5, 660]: 0.11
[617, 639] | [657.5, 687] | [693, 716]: -0.04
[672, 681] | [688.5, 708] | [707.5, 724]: 0.40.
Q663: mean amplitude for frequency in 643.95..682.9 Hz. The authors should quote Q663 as 163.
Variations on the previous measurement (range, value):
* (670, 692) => 120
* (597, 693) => 167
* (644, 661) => 164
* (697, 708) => 112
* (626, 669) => 173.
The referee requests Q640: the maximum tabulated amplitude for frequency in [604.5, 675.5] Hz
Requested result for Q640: 198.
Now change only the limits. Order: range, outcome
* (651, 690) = 196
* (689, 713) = 148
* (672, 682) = 168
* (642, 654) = 167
